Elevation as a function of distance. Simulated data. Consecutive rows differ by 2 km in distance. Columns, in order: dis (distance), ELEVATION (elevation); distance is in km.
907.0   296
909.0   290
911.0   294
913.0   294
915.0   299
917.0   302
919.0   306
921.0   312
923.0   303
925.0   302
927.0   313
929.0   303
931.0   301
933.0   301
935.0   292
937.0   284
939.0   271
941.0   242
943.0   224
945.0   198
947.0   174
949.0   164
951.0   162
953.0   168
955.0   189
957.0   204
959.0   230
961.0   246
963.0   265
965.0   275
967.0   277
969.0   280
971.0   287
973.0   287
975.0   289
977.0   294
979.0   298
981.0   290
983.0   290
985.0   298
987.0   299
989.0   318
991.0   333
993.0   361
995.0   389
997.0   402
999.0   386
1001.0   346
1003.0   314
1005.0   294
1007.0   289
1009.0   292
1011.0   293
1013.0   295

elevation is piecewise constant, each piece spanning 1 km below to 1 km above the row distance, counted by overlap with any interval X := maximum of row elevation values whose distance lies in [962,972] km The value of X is 287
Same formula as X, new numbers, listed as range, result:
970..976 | 289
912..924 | 312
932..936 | 301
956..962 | 246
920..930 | 313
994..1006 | 402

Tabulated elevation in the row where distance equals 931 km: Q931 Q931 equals 301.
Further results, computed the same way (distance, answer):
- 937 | 284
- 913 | 294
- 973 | 287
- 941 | 242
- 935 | 292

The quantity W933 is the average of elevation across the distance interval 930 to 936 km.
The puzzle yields 298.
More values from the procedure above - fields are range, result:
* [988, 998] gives 361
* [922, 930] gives 305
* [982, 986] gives 294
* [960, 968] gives 266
